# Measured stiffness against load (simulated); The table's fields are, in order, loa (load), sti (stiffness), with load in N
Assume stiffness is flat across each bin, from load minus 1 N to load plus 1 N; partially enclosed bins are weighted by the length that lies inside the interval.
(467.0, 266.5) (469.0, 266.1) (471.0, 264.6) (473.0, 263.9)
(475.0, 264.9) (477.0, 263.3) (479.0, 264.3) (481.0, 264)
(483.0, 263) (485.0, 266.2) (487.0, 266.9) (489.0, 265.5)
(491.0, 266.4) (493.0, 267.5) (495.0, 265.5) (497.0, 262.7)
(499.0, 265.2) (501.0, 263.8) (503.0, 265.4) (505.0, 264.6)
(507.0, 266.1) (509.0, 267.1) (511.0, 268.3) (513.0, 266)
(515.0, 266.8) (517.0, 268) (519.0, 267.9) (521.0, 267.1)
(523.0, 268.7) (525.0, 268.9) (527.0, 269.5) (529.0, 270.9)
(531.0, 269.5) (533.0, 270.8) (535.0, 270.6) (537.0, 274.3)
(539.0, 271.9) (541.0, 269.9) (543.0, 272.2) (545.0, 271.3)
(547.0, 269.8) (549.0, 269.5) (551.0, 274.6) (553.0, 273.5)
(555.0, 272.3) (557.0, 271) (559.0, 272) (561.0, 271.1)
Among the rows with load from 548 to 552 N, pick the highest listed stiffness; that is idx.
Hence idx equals 274.6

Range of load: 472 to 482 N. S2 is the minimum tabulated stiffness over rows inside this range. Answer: 263.3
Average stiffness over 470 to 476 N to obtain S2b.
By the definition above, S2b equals 264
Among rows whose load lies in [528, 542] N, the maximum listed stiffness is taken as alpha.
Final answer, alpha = 274.3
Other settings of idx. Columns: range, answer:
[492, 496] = 267.5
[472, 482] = 264.9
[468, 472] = 266.1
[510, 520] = 268.3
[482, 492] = 266.9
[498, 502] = 265.2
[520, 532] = 270.9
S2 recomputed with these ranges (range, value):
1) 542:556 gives 269.5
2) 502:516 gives 264.6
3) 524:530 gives 268.9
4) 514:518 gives 266.8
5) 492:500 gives 262.7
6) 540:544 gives 269.9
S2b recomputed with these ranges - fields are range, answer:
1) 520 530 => 269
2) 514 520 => 268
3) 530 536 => 270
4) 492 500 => 265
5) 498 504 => 265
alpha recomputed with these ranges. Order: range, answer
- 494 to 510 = 267.1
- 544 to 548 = 271.3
